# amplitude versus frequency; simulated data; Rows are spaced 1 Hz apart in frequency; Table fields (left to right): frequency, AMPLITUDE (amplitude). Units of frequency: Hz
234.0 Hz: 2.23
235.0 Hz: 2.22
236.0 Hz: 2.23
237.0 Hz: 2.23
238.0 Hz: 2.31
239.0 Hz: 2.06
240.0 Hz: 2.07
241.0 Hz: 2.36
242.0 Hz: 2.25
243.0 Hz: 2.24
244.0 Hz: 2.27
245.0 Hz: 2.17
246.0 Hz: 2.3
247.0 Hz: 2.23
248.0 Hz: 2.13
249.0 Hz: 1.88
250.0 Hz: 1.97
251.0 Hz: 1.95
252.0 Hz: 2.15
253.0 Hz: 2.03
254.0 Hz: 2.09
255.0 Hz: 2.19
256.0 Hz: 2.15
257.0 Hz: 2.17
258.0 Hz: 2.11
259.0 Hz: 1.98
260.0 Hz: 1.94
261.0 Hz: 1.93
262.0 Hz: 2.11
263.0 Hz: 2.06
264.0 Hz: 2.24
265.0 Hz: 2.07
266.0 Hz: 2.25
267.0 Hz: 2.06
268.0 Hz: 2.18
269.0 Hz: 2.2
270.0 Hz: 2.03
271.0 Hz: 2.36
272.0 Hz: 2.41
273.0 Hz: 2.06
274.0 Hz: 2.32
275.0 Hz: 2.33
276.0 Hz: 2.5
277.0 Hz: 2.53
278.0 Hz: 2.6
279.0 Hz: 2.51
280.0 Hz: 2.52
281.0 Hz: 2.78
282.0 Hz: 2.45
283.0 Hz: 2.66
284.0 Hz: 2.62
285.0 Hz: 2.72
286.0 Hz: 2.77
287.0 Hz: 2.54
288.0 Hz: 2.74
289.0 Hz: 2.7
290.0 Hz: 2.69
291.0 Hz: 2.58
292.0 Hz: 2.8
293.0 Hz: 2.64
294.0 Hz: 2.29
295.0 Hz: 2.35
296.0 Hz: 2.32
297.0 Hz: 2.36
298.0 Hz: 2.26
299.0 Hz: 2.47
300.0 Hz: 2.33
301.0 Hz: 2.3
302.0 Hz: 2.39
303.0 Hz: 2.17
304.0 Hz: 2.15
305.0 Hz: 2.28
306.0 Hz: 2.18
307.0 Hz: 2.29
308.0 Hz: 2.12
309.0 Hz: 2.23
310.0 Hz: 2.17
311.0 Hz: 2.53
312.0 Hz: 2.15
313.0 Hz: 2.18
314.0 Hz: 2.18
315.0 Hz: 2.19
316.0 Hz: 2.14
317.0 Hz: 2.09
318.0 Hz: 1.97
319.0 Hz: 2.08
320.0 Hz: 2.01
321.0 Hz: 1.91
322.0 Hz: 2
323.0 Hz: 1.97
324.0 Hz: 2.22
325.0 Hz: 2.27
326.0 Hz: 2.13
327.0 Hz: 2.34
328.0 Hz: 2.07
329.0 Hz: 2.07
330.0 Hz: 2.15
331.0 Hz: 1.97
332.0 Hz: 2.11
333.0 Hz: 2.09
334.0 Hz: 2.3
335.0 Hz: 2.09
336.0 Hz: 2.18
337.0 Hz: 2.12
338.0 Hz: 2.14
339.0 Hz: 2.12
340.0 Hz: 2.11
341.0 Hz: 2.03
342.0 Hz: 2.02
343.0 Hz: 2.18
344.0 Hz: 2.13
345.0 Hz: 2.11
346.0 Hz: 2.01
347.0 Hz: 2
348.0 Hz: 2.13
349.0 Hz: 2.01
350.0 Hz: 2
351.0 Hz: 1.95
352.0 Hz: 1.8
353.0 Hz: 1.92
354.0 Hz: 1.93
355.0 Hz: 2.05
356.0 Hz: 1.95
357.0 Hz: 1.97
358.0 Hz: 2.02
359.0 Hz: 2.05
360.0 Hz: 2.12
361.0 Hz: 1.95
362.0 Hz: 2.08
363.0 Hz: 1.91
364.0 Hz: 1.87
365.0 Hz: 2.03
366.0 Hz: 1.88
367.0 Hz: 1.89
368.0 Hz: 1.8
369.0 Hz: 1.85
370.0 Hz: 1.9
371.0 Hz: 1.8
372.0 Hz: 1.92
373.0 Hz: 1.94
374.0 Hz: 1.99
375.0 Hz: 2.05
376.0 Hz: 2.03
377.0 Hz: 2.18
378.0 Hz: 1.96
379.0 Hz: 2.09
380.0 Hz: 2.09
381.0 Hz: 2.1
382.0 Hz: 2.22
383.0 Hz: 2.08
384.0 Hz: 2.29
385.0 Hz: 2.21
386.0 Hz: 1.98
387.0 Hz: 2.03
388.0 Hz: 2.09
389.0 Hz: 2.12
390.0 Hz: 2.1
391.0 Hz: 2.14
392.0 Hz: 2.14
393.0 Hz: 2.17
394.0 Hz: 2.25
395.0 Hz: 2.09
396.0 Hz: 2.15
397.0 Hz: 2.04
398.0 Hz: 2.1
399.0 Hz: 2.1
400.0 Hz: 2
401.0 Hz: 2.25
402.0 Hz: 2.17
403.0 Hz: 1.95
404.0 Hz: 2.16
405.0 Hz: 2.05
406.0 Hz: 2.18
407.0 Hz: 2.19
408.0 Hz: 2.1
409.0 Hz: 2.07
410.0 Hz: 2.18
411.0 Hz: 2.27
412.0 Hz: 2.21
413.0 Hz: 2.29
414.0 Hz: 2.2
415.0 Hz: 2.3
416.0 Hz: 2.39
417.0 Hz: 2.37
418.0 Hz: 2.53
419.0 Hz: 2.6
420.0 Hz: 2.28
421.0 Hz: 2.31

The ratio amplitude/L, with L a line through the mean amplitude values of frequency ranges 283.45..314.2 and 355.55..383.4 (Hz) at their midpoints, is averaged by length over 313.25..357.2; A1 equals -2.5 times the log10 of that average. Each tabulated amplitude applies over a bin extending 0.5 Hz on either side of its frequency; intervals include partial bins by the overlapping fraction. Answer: 0.06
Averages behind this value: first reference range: 2.41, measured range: 2.07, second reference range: 1.99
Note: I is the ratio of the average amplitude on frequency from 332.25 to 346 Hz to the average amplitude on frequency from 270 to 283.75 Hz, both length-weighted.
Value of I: 0.9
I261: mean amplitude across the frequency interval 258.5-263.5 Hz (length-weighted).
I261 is 2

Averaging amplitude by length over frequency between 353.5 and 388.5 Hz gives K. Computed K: 2.01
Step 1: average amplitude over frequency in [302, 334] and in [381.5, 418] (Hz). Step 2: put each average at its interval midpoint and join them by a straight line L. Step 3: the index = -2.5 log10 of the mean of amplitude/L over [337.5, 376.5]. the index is 0.09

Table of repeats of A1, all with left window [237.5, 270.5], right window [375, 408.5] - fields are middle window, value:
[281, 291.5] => -0.242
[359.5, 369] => 0.093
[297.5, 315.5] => -0.066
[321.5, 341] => -0.004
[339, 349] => 0.020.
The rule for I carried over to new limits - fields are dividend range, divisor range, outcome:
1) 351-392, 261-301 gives 0.83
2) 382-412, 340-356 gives 1.05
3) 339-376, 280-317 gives 0.82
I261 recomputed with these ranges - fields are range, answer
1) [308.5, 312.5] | 2.27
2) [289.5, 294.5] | 2.6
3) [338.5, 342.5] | 2.07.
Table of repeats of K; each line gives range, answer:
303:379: 2.06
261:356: 2.24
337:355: 2.04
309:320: 2.16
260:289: 2.37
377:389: 2.11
